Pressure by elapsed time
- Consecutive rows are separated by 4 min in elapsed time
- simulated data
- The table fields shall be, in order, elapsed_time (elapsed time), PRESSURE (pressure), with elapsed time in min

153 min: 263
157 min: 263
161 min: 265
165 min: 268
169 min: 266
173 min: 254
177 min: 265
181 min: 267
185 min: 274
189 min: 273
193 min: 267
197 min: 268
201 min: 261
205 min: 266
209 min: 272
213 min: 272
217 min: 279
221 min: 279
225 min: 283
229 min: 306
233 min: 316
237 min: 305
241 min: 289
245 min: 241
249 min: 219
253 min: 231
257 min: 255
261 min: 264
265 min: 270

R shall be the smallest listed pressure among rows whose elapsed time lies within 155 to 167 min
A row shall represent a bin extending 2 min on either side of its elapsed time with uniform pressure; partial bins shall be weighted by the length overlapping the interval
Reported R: 263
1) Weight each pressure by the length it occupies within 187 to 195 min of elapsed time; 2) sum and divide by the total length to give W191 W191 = 270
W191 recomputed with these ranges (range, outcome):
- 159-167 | 266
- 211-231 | 284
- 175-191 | 270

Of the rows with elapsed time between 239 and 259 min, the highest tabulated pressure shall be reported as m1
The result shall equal 289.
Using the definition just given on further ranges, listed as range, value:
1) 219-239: 316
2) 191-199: 268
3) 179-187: 274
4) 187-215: 273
